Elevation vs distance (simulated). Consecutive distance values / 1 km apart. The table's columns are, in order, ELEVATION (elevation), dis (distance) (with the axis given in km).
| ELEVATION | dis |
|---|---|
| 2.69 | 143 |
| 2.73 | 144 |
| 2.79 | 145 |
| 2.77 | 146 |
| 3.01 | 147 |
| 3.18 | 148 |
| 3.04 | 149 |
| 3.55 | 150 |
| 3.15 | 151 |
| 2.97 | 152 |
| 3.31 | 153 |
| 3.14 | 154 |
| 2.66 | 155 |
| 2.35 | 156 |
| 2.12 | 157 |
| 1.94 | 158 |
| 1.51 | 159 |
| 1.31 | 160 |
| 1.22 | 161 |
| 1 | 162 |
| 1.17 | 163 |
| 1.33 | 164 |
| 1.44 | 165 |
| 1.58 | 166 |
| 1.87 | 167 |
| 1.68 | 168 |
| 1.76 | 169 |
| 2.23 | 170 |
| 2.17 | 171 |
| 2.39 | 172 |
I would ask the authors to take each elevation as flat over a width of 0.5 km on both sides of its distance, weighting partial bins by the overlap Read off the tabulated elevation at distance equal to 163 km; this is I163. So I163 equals 1.17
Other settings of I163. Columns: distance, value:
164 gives 1.33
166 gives 1.58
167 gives 1.87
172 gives 2.39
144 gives 2.73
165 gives 1.44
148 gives 3.18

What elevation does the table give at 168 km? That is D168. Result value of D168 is 1.68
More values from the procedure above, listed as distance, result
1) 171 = 2.17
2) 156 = 2.35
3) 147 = 3.01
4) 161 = 1.22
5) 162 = 1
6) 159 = 1.51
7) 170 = 2.23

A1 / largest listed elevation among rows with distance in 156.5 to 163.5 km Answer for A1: 2.12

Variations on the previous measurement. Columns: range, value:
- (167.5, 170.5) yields 2.23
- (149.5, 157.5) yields 3.55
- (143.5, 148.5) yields 3.18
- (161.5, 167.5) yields 1.87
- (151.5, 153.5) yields 3.31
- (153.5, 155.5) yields 3.14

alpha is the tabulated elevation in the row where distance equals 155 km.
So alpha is 2.66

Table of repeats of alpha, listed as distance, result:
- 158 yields 1.94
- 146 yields 2.77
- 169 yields 1.76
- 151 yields 3.15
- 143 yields 2.69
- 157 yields 2.12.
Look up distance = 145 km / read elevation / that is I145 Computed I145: 2.79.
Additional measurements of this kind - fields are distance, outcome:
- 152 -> 2.97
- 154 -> 3.14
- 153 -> 3.31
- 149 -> 3.04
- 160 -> 1.31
